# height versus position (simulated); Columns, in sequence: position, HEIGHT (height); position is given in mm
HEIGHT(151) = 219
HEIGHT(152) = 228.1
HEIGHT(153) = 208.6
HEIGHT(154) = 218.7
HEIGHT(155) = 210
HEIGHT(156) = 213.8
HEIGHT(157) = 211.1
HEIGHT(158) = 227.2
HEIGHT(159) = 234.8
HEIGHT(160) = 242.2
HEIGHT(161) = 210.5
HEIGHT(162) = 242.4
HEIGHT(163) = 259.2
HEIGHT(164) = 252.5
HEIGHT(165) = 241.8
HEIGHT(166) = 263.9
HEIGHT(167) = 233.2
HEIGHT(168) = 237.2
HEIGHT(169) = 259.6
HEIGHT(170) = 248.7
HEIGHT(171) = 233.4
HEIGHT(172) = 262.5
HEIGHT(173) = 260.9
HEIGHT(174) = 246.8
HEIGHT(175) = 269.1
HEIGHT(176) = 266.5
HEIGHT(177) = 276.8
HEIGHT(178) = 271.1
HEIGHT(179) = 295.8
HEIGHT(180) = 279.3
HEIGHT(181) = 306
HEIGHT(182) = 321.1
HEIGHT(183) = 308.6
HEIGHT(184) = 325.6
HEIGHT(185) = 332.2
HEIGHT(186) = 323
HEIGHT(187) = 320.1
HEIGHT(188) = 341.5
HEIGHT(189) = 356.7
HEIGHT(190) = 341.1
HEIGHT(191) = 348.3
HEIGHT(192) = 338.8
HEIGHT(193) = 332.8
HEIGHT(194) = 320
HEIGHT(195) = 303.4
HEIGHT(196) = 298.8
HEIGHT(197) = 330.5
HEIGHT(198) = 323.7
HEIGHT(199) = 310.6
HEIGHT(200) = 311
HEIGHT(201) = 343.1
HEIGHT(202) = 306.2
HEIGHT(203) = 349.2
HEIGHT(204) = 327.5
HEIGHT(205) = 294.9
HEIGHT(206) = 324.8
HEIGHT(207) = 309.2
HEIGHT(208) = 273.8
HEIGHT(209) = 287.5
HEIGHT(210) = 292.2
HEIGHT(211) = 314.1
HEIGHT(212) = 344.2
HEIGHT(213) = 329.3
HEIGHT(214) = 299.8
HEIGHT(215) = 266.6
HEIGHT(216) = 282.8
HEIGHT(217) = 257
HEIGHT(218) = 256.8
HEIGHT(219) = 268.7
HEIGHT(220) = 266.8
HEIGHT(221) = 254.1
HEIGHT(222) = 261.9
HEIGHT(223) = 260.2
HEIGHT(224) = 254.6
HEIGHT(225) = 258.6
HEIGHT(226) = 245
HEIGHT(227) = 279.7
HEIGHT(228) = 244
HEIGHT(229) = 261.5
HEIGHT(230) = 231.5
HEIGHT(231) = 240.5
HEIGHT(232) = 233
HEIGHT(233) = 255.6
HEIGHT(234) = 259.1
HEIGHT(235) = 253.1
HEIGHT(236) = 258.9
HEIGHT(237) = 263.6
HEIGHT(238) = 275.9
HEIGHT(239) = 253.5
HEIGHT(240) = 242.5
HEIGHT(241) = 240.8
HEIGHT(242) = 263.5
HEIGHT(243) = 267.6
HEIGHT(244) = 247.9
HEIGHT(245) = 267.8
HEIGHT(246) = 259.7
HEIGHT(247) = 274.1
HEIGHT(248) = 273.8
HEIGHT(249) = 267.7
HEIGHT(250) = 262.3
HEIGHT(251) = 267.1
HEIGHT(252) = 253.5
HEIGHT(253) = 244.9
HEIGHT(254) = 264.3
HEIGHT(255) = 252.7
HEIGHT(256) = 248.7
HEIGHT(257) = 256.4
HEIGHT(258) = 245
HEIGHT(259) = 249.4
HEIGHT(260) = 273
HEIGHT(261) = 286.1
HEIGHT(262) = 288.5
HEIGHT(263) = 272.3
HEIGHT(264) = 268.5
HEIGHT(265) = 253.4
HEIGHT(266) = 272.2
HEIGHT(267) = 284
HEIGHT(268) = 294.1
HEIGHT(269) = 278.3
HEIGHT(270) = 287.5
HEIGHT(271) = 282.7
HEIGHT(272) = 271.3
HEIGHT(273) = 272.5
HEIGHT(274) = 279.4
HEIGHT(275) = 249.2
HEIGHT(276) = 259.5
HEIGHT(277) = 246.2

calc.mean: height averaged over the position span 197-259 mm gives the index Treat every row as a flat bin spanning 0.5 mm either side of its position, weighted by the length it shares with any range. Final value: 274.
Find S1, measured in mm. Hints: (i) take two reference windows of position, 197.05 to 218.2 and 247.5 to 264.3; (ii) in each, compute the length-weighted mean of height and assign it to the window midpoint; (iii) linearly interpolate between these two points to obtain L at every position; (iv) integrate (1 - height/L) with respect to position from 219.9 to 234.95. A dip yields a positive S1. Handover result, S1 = 1.8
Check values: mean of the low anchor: 306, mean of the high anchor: 263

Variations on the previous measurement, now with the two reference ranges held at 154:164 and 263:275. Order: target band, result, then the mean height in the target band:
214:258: 0.5 mm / 258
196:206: -3.0 mm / 321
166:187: -3.7 mm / 279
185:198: -4.7 mm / 329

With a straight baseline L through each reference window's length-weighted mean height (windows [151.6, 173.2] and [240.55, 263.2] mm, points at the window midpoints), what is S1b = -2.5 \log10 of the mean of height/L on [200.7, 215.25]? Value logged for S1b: -0.24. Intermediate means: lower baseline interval 236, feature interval 311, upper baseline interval 262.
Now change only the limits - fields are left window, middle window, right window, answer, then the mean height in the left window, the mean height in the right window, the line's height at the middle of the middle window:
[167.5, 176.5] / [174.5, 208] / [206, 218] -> -0.151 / 254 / 296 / 274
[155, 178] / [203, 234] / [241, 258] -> -0.093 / 245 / 260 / 254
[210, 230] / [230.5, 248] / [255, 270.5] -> 0.062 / 273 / 270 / 272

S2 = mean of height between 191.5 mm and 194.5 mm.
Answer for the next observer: 331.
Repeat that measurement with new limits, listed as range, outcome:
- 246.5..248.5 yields 274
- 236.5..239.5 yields 264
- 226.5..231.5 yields 251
